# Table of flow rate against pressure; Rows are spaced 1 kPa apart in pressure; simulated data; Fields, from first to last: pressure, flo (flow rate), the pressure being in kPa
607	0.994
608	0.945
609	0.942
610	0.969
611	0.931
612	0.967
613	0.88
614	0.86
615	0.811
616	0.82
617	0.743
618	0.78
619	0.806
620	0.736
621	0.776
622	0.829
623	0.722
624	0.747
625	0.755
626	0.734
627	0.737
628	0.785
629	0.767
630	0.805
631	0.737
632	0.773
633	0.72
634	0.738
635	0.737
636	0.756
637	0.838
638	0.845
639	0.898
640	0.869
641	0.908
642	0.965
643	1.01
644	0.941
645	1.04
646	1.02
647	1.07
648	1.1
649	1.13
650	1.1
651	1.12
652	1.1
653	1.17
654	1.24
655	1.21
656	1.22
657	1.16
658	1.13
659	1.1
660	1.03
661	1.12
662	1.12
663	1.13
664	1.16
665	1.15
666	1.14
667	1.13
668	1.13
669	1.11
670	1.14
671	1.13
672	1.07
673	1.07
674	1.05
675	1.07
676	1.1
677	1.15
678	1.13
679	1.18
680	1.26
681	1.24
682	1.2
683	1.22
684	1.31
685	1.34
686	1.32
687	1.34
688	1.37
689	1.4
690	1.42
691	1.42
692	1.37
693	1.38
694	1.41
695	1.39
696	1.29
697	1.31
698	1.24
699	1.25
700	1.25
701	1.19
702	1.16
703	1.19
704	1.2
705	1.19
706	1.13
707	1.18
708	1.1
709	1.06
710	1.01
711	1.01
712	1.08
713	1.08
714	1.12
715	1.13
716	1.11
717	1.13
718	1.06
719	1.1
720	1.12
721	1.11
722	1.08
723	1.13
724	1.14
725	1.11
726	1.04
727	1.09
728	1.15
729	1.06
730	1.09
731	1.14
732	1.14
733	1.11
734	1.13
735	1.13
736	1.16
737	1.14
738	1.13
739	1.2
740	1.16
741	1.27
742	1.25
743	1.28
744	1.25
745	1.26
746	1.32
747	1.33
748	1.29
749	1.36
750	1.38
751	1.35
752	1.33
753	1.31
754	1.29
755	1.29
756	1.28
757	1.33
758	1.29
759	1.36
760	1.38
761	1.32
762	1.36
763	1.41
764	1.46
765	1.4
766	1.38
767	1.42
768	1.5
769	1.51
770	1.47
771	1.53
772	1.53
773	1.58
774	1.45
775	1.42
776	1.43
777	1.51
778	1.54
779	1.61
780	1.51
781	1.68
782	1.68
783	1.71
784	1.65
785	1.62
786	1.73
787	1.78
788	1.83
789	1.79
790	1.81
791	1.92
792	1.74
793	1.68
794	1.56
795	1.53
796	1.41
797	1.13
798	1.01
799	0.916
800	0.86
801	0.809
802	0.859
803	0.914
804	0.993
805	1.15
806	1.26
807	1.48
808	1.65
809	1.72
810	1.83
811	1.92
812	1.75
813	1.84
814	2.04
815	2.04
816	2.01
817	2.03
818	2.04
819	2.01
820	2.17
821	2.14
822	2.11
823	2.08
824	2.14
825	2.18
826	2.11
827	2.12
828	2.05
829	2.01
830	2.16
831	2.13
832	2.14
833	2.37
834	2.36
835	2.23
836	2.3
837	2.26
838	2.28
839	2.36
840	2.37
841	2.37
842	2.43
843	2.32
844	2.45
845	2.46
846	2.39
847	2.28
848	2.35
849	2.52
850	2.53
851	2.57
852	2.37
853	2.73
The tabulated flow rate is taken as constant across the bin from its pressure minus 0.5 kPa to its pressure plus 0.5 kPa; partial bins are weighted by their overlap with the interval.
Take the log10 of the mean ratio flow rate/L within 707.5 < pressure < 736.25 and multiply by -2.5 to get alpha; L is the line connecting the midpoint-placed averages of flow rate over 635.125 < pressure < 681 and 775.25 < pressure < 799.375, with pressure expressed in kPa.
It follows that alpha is 0.20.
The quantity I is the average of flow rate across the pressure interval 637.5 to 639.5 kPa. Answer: 0.871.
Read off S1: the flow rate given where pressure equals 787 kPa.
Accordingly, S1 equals 1.78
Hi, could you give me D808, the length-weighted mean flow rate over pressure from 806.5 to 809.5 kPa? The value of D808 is 1.62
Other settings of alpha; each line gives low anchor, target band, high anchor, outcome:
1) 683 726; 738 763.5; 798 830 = 0.094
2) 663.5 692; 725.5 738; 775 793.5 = 0.280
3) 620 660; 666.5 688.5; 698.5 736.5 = -0.158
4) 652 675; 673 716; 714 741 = -0.084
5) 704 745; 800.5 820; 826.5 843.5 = 0.241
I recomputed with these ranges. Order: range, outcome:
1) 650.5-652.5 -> 1.11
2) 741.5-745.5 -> 1.26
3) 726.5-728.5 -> 1.12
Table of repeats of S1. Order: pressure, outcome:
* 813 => 1.84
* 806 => 1.26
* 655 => 1.21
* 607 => 0.994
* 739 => 1.2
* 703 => 1.19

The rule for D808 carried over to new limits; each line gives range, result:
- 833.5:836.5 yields 2.3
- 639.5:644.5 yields 0.939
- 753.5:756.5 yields 1.29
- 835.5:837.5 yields 2.28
